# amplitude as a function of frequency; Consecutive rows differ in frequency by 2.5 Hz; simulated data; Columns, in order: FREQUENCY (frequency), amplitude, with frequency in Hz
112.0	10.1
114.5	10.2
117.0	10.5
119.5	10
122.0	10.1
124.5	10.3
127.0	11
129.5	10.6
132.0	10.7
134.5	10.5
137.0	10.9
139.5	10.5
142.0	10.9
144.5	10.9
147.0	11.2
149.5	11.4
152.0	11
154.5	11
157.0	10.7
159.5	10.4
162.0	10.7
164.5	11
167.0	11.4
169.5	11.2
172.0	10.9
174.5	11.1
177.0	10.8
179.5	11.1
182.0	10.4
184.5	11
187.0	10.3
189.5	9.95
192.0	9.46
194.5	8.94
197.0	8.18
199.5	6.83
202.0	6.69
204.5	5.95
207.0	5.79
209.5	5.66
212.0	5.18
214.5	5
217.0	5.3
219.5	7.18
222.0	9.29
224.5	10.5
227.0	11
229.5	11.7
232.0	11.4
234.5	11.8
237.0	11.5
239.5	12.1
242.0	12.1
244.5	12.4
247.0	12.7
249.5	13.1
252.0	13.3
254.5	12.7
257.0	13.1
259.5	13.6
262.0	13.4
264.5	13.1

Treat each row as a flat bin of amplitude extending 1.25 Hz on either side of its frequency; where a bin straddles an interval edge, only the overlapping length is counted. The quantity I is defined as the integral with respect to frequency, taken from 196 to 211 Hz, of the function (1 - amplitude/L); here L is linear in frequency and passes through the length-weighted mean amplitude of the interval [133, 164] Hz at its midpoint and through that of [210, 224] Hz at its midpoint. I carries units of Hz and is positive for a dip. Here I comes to 2.0 Hz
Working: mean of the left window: 10.8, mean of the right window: 6.57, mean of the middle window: 6.47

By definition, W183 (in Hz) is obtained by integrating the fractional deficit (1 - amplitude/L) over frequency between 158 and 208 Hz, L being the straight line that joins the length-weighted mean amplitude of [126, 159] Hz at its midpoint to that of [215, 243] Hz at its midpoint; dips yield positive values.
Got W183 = 4.4 Hz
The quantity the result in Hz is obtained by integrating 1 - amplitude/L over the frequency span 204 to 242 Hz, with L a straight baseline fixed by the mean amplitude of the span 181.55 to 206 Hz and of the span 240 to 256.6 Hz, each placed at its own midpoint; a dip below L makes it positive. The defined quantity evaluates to 7.7 Hz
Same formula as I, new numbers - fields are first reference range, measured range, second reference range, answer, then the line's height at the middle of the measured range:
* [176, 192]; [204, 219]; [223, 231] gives 7.33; 10.8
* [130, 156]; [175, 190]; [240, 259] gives 1.21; 11.6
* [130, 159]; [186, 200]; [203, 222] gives -3.10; 7.37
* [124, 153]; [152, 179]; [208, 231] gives -2.98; 9.85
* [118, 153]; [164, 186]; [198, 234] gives -4.08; 9.27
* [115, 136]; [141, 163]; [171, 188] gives -0.59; 10.6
